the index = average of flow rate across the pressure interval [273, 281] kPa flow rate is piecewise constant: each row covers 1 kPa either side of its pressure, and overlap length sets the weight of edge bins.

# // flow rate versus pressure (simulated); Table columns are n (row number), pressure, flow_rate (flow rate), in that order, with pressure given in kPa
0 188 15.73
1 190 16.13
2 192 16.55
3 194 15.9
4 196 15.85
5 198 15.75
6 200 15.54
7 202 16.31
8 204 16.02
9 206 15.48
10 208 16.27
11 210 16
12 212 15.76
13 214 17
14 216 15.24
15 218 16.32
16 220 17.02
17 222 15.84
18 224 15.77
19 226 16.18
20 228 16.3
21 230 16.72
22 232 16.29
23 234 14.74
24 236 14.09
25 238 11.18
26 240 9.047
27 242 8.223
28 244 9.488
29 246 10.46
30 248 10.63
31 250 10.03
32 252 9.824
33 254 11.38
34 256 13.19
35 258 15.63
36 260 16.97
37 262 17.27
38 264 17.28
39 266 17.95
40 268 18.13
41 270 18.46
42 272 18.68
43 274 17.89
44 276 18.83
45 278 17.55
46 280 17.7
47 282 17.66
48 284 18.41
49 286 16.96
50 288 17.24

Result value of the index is 18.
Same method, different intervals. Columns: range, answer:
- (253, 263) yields 14.9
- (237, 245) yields 9.48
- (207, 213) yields 16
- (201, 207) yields 15.9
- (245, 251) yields 10.4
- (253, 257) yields 12.3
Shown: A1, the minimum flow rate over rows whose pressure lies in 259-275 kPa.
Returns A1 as 16.97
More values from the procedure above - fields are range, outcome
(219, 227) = 15.77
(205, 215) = 15.48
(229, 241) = 9.047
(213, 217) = 15.24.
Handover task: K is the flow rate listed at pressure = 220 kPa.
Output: 17.02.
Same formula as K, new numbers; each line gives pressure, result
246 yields 10.46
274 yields 17.89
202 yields 16.31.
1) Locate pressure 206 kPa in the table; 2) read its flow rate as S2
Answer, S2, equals 15.48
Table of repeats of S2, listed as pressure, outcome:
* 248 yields 10.63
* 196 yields 15.85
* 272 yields 18.68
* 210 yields 16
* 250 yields 10.03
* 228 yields 16.3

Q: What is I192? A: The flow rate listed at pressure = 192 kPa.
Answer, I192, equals 16.55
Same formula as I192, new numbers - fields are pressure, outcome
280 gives 17.7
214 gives 17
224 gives 15.77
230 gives 16.72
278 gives 17.55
